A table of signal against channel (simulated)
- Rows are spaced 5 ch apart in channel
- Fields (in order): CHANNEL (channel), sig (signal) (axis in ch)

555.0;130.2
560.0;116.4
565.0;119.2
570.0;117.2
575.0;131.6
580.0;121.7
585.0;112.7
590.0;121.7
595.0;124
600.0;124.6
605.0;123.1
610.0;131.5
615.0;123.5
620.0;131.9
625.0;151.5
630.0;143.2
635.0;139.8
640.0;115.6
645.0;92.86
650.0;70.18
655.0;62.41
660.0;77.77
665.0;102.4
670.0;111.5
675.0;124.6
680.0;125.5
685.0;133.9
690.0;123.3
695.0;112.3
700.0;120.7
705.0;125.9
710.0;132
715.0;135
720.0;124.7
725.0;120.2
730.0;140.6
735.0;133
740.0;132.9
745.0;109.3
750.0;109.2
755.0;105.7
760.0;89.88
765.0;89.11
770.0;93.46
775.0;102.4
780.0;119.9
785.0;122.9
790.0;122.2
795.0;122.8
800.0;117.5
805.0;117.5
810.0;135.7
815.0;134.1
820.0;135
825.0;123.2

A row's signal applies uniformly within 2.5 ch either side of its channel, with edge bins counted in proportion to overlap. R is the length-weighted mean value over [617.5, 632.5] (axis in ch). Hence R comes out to 142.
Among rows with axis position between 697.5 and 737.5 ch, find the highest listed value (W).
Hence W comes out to 140.6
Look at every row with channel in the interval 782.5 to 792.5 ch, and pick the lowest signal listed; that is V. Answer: 122.2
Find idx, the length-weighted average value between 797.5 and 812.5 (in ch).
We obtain 124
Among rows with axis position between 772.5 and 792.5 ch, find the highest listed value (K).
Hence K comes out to 122.9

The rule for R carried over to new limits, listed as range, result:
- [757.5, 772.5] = 90.8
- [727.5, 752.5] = 125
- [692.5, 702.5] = 116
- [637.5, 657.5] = 85.3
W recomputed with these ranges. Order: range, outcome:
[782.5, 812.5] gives 135.7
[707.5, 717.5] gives 135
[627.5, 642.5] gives 143.2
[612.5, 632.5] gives 151.5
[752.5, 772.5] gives 105.7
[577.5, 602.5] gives 124.6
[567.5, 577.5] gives 131.6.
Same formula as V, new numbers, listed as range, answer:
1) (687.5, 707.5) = 112.3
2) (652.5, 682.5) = 62.41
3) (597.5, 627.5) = 123.1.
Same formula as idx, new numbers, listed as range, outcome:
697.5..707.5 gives 123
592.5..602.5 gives 124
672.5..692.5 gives 127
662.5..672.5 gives 107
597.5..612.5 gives 126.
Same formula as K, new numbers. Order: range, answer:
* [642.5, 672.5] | 111.5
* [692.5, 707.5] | 125.9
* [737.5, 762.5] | 132.9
